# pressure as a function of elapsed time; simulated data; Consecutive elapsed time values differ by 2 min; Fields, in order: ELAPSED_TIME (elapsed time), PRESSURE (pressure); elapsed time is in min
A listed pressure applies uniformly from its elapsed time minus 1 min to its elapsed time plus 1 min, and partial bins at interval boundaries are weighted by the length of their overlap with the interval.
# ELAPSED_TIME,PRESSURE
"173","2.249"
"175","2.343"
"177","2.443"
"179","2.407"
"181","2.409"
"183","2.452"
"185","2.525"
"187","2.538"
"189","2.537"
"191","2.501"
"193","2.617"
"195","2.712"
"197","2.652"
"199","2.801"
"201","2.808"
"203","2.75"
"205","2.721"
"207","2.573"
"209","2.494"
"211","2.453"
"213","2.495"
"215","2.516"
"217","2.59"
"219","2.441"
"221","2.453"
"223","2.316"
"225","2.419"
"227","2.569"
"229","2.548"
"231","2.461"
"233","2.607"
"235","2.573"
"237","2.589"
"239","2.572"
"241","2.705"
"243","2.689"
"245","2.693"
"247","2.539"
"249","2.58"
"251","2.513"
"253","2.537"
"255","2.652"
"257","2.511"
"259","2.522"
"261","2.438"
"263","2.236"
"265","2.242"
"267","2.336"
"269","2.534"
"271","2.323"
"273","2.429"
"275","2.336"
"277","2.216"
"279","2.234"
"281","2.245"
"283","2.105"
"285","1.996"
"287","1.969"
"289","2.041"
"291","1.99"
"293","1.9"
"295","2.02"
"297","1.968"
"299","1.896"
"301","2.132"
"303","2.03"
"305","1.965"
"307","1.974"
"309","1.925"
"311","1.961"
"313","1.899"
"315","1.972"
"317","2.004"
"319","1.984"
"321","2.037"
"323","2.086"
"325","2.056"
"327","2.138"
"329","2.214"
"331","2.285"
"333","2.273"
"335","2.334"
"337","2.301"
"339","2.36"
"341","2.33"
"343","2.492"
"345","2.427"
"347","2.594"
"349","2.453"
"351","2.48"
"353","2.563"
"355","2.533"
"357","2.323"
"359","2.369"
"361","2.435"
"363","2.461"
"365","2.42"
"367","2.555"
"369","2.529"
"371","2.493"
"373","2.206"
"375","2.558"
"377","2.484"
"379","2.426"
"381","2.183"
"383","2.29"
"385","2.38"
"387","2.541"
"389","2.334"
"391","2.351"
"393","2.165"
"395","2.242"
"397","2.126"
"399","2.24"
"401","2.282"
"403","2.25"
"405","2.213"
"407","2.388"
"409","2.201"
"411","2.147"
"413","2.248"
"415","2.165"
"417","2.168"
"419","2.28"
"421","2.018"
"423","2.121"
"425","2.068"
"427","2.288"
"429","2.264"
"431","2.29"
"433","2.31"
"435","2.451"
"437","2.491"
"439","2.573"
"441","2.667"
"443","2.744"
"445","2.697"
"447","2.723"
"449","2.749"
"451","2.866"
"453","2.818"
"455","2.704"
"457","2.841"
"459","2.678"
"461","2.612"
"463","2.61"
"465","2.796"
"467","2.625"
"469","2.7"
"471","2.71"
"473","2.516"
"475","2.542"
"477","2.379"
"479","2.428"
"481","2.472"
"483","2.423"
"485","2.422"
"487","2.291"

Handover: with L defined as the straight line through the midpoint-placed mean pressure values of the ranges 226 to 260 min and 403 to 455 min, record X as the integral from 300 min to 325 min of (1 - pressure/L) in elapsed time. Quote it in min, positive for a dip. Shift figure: 5.1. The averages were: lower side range 2.58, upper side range 2.4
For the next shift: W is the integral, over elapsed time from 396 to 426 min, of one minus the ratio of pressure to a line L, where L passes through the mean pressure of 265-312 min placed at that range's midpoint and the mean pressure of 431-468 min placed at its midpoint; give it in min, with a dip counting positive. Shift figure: 3.9 min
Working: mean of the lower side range 2.11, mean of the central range 2.19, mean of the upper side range 2.65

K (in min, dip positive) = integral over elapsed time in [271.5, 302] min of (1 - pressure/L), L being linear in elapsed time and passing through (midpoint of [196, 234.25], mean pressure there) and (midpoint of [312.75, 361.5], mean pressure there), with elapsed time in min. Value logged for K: 3.77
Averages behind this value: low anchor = 2.56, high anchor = 2.28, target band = 2.1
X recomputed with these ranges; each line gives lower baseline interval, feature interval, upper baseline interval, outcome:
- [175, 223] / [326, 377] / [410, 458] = 1.6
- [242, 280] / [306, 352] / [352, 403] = 4.0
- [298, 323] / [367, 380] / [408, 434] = -2.2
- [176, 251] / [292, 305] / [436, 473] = 3.1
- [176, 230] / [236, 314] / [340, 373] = 7.4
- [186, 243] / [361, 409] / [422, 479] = 4.0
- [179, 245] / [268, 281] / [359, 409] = 0.8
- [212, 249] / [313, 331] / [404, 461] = 3.1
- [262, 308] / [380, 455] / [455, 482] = 3.5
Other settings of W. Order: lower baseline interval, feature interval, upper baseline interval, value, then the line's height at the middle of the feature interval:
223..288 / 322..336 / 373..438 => 0.95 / 2.36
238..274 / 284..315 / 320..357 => 5.58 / 2.41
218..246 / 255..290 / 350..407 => 2.95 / 2.5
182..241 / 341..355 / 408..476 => 0.16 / 2.52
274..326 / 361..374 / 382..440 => -1.58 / 2.18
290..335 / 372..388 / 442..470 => -0.15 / 2.36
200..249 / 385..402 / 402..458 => 1.08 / 2.45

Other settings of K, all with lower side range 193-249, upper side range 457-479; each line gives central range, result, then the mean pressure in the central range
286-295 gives 2.1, 1.98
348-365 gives 1.0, 2.45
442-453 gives -0.6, 2.76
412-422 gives 1.7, 2.18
